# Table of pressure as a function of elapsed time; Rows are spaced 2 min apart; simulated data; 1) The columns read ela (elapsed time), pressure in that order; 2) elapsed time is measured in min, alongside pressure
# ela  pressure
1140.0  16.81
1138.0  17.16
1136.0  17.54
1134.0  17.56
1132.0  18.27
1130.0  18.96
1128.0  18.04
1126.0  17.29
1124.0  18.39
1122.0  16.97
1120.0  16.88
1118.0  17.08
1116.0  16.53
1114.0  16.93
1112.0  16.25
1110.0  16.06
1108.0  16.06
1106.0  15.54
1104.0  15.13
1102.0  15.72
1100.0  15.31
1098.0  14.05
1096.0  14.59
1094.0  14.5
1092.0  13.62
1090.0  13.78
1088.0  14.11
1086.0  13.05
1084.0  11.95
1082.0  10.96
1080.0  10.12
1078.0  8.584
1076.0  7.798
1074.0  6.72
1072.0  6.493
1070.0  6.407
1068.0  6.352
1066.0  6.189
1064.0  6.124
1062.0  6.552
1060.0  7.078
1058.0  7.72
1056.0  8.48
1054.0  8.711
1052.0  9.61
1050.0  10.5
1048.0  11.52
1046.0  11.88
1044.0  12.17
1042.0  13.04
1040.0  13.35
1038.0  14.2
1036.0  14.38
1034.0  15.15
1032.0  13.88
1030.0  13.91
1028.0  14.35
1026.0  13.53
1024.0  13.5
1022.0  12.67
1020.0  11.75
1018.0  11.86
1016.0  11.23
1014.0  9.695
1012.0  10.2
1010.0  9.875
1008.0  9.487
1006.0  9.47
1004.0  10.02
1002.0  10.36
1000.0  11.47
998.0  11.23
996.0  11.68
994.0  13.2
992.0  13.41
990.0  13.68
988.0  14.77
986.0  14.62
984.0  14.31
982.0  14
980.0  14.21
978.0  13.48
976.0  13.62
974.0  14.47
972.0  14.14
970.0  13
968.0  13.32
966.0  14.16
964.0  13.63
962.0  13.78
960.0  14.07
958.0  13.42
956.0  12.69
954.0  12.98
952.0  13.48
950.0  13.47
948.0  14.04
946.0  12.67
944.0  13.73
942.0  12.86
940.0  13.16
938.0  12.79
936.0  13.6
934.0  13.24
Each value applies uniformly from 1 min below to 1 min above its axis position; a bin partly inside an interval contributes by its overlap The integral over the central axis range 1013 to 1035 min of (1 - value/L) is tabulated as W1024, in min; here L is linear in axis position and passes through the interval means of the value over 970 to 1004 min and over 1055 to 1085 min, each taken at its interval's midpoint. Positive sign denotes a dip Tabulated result -4.4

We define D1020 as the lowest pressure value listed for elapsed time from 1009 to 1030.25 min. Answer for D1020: 9.695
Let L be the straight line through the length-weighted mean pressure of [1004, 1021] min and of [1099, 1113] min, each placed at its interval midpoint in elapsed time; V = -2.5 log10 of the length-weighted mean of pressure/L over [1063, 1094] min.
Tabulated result 0.428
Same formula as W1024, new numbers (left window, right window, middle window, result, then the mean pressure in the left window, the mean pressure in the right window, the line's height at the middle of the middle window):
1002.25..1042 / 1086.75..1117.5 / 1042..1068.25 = 8.76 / 12.2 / 15.2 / 13.5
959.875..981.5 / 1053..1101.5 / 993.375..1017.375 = 3.71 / 13.8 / 10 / 12.6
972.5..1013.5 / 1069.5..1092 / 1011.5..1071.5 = 2.25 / 12.4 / 10.2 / 11.2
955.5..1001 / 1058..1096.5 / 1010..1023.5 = 0.86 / 13.5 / 9.62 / 12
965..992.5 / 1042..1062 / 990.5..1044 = -2.77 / 14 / 9.75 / 11.7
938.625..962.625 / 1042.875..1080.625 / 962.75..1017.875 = -4.08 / 13.3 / 8.37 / 11.6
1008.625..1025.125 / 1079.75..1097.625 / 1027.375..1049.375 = -2.84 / 11.3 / 13.1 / 11.9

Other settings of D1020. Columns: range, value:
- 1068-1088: 6.352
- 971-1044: 9.47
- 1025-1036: 13.53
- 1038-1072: 6.124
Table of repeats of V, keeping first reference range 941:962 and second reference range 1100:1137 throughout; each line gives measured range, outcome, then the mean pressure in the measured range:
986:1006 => 0.173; 12.2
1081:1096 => 0.225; 13.2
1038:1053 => 0.277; 11.9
